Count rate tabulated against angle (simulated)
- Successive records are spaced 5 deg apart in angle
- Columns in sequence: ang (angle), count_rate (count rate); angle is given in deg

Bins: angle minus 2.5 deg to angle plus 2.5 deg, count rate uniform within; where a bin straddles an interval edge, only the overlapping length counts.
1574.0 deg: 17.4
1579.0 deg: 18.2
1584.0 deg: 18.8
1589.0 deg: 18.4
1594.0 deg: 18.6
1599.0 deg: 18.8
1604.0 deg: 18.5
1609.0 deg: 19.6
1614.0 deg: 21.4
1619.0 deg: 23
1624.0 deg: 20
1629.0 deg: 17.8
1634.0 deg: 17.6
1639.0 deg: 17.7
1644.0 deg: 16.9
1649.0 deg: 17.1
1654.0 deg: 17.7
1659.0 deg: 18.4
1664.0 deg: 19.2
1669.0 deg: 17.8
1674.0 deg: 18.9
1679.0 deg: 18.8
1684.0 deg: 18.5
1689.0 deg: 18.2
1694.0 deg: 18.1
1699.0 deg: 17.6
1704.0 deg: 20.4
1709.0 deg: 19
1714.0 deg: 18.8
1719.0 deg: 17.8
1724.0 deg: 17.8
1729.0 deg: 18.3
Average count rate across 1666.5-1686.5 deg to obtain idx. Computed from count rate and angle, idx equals 18.5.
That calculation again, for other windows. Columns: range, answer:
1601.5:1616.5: 19.8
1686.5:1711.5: 18.7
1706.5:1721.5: 18.5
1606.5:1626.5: 21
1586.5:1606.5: 18.6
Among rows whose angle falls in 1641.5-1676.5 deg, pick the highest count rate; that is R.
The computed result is 19.2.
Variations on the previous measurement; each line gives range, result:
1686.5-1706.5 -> 20.4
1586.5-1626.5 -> 23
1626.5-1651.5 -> 17.8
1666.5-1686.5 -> 18.9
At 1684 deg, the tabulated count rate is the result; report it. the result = 18.5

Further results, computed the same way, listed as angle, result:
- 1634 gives 17.6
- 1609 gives 19.6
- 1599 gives 18.8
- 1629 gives 17.8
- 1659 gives 18.4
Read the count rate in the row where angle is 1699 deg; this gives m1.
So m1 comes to 17.6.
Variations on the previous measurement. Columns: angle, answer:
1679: 18.8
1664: 19.2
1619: 23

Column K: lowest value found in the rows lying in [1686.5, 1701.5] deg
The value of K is 17.6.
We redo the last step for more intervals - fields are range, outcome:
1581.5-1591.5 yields 18.4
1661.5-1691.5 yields 17.8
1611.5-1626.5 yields 20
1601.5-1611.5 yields 18.5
